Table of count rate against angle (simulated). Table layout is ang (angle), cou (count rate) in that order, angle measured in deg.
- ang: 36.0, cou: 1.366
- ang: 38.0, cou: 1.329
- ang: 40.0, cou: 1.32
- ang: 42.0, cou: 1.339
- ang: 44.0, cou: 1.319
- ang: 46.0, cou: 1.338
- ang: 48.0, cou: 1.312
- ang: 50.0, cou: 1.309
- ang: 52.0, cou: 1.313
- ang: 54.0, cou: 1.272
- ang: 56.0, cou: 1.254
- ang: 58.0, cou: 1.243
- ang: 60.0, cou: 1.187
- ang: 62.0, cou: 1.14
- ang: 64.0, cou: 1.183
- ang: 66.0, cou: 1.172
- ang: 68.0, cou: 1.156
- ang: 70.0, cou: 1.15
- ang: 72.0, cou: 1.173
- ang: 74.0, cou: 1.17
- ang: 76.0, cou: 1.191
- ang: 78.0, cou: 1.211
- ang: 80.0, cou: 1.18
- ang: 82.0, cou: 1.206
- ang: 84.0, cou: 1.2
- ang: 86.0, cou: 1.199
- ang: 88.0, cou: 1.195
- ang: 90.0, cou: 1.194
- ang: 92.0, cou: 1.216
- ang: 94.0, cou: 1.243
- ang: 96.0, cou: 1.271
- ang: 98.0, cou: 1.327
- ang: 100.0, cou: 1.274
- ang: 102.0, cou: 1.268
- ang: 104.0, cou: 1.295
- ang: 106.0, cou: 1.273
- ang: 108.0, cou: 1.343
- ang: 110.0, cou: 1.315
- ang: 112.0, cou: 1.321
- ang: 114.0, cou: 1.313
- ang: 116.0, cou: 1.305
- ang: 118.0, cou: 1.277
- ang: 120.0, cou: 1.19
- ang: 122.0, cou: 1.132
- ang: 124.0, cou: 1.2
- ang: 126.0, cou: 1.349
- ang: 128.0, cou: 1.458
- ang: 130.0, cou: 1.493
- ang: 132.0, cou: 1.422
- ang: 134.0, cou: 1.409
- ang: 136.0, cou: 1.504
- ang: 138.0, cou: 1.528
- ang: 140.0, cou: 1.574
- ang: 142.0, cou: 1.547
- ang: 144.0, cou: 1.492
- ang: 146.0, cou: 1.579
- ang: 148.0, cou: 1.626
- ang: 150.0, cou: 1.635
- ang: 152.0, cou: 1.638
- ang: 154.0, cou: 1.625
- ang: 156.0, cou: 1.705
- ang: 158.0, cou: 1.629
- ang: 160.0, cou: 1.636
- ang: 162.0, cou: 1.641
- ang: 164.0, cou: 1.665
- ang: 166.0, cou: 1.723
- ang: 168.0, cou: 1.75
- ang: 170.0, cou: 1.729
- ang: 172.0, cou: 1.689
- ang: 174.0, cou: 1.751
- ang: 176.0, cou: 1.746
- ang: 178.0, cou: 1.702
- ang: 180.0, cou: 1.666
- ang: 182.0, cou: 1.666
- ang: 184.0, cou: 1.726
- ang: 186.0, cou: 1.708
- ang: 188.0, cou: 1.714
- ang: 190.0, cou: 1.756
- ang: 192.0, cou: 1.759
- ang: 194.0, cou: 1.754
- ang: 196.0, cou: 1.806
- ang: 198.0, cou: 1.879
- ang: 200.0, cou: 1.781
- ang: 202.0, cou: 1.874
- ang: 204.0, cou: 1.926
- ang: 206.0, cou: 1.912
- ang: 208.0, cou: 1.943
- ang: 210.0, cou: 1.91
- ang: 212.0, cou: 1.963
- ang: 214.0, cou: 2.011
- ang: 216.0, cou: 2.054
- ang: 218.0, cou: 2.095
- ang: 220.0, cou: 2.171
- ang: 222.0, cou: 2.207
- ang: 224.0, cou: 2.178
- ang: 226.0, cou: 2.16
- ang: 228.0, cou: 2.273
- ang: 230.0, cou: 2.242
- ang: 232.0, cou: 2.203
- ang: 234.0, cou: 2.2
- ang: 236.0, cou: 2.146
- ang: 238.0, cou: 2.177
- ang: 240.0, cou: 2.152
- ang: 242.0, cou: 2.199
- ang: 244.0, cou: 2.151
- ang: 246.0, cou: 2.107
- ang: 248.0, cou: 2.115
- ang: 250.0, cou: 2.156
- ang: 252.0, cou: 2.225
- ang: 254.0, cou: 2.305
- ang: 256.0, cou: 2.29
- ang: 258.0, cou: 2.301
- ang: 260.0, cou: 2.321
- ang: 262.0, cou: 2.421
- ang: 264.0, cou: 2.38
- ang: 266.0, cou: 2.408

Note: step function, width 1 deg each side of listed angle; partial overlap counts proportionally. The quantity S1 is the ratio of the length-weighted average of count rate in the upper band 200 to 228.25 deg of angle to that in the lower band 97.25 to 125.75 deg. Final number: 1.59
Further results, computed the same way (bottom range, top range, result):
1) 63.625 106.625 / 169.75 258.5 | 1.64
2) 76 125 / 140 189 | 1.33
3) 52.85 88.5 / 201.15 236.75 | 1.74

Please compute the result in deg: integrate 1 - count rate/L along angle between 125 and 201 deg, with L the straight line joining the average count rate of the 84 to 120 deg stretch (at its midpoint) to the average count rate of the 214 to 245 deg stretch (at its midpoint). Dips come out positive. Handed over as 2.3 deg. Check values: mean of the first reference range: 1.27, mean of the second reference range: 2.17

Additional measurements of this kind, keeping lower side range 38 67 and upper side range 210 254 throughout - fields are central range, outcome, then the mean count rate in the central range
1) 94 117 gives 3.45 deg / 1.3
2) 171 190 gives 1.86 deg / 1.71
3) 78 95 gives 2.72 deg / 1.2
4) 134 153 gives 1.70 deg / 1.56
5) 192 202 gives 0.86 deg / 1.81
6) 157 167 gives 0.81 deg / 1.66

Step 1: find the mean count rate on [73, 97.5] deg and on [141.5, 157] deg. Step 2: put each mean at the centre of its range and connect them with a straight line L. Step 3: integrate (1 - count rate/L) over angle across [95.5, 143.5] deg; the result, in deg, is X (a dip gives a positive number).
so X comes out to 2.4 deg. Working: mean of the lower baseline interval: 1.21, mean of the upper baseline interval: 1.61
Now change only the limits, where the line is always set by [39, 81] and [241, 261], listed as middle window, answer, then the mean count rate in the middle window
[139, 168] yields 1.5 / 1.63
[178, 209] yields 2.2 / 1.79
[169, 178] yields 0.5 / 1.73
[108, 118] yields 1.3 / 1.31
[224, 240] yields -0.6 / 2.2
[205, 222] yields 0.1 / 2.02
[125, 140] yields 1.4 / 1.46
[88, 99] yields 1.3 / 1.25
